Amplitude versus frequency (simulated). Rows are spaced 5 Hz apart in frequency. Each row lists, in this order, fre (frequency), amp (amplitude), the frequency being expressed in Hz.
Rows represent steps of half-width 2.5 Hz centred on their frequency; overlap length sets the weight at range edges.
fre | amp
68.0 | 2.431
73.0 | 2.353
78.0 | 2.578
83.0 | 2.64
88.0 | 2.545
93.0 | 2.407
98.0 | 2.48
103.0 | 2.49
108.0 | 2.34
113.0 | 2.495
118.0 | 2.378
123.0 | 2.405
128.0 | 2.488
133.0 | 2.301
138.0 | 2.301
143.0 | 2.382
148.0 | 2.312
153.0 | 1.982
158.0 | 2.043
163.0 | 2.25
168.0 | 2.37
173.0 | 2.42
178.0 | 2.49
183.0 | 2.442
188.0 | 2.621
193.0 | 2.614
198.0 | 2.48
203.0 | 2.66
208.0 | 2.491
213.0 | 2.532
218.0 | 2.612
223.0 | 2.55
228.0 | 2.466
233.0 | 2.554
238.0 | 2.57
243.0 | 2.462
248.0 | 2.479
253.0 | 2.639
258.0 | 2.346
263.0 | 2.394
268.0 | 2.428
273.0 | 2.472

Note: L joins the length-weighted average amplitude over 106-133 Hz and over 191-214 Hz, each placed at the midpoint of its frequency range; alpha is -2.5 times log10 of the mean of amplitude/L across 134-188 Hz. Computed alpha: 0.08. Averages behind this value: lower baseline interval 2.41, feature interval 2.31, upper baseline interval 2.56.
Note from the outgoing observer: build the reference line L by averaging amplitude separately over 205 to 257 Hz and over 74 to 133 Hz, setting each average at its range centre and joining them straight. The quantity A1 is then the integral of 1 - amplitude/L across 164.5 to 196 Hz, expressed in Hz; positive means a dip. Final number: 0.3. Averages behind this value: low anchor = 2.47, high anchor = 2.53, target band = 2.48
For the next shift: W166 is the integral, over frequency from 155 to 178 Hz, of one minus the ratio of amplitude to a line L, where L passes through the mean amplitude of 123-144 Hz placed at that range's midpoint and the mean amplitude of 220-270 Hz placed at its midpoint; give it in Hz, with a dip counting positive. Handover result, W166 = 1.1 Hz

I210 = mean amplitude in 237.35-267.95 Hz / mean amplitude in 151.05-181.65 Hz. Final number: 1.1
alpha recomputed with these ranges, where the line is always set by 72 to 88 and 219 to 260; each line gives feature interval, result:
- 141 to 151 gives 0.09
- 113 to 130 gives 0.05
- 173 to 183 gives 0.03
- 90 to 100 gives 0.04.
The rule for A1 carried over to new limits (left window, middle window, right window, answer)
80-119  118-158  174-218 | 3.27 Hz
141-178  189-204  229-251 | -1.26 Hz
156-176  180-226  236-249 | -3.18 Hz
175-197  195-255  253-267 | -1.57 Hz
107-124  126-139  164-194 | 0.33 Hz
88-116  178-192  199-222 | 0.03 Hz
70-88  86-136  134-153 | -0.55 Hz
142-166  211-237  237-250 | -1.24 Hz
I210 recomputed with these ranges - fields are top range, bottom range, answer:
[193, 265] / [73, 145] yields 1.03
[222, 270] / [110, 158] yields 1.07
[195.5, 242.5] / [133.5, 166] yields 1.15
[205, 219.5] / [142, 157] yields 1.16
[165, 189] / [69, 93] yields 0.98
